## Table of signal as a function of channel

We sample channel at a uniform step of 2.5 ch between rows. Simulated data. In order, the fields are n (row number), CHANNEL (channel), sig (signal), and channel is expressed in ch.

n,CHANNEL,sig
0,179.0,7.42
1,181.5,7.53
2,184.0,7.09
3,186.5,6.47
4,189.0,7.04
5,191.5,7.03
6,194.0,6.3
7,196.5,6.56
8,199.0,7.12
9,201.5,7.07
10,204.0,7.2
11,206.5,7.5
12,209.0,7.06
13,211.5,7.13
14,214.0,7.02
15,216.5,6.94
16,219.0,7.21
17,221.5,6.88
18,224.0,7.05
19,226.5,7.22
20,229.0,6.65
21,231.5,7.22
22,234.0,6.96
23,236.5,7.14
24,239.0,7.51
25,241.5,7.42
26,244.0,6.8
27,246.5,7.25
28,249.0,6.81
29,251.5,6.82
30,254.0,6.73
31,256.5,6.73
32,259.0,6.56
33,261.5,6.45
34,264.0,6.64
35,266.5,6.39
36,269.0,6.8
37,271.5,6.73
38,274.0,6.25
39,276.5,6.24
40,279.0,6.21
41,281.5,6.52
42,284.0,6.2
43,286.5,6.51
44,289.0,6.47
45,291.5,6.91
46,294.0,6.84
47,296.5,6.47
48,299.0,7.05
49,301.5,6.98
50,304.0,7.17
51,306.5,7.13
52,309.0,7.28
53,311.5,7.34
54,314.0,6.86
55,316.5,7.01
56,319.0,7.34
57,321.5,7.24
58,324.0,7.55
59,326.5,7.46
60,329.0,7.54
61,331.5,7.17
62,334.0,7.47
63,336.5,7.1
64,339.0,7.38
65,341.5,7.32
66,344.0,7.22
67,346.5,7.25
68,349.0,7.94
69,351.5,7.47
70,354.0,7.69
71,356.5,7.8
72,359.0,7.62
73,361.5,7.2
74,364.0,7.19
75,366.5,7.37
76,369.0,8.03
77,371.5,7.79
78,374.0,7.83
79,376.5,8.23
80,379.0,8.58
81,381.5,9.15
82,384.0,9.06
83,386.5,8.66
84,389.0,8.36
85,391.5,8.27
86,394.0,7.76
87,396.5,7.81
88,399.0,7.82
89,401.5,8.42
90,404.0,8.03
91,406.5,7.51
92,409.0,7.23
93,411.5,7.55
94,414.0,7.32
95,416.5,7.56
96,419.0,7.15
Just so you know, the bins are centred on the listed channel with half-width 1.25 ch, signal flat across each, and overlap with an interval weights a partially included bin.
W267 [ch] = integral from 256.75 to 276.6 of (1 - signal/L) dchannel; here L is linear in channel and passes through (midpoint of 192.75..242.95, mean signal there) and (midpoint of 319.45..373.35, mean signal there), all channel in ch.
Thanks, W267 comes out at 1.9 ch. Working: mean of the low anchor 7.06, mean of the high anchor 7.47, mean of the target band 6.53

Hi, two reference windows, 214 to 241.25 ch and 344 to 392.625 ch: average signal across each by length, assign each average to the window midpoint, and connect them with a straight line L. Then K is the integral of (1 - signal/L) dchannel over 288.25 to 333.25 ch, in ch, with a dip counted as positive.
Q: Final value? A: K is 2.9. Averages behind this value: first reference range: 7.09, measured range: 7.11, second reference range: 7.95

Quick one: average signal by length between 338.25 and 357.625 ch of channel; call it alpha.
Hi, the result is 7.51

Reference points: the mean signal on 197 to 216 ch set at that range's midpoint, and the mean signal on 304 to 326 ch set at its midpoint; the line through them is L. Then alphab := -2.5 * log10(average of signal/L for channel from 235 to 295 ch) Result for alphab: 0.07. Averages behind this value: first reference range 7.12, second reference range 7.22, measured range 6.71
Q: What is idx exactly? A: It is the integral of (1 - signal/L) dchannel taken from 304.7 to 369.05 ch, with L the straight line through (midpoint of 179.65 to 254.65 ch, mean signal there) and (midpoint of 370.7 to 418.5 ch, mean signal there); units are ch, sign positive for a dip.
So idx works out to 2.8 ch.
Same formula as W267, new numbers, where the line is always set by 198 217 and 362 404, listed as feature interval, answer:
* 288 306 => 1.8 ch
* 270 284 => 2.1 ch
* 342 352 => 0.6 ch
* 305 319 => 1.1 ch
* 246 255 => 0.6 ch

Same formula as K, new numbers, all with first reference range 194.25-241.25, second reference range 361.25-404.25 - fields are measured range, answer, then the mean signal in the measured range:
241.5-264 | 1.5 ch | 6.8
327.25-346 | 1.2 ch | 7.32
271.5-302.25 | 3.9 ch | 6.55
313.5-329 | 0.9 ch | 7.29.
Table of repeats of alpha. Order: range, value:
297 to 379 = 7.42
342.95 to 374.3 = 7.56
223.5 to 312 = 6.81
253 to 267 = 6.59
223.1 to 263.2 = 6.95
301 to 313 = 7.19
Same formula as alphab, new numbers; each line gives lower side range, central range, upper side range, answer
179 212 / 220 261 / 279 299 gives -0.03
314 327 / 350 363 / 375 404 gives 0.04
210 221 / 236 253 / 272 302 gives -0.04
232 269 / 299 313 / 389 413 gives 0.01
